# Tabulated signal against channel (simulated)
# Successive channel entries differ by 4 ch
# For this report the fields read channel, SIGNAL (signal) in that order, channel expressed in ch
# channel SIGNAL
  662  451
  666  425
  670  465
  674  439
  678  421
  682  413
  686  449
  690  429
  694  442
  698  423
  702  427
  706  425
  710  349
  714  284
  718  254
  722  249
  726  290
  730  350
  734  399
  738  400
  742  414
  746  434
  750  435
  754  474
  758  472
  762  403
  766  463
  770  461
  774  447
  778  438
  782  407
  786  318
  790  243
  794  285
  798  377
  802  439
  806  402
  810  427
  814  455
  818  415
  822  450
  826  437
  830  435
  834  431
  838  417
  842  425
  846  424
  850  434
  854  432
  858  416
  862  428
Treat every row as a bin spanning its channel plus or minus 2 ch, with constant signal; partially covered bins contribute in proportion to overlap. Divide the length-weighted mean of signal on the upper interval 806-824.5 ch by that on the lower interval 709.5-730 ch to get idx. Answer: 1.51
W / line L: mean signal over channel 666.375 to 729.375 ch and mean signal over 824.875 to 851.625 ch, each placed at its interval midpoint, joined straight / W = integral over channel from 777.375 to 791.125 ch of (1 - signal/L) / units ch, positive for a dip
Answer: 2.06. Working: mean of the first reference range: 384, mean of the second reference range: 429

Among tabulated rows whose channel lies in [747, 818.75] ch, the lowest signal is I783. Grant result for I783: 243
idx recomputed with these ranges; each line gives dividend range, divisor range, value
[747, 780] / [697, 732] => 1.33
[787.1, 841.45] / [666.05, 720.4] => 1.00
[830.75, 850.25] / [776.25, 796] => 1.26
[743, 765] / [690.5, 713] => 1.08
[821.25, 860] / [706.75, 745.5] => 1.27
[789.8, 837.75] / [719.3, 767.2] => 1.03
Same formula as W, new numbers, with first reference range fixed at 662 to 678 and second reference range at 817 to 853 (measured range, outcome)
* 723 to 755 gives 3.2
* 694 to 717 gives 3.0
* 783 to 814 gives 4.9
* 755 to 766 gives -0.3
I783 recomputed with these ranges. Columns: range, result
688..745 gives 249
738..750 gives 400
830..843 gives 417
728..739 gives 350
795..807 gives 377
